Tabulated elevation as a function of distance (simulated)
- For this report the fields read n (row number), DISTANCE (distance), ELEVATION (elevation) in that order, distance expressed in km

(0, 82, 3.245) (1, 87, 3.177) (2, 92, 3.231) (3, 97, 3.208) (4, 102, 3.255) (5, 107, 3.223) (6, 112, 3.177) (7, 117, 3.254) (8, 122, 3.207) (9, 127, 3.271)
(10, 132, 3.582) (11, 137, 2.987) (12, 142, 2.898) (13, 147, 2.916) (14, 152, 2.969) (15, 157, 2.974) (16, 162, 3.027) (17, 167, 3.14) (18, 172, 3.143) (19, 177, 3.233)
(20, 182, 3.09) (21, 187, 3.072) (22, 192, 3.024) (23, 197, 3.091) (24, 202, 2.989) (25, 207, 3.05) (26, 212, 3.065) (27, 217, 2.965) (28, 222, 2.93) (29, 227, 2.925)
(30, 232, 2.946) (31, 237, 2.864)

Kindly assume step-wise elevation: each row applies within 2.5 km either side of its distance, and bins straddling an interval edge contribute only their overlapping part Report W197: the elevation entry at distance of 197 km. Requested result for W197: 3.091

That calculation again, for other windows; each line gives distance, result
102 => 3.255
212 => 3.065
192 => 3.024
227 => 2.925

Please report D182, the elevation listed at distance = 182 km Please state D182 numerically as 3.09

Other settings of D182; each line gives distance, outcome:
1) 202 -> 2.989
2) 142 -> 2.898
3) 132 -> 3.582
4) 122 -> 3.207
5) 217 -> 2.965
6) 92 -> 3.231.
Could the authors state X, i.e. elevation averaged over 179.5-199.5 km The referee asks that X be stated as 3.07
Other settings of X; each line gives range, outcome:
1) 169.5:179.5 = 3.19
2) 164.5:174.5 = 3.14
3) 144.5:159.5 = 2.95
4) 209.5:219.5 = 3.01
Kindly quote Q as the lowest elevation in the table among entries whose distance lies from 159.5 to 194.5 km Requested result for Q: 3.024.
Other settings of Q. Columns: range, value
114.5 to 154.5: 2.898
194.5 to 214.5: 2.989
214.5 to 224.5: 2.93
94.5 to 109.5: 3.208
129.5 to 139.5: 2.987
